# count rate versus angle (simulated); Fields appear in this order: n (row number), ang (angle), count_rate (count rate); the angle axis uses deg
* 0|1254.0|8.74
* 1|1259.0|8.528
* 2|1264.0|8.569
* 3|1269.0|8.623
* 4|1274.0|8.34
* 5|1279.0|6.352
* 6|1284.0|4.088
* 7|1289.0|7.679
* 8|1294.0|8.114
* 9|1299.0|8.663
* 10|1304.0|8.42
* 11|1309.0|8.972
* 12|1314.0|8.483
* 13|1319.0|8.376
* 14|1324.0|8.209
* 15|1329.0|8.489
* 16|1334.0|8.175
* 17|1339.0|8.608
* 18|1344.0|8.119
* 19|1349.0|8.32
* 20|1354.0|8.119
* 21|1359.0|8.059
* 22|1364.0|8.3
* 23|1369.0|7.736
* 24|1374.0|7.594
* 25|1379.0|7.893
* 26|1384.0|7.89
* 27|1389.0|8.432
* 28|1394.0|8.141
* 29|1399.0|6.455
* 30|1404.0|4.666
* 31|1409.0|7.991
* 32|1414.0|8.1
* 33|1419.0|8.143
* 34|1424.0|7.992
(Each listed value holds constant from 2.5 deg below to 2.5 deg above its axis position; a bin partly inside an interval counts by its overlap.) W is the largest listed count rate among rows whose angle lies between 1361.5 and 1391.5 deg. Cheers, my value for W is 8.432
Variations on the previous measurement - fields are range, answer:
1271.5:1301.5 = 8.663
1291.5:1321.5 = 8.972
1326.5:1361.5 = 8.608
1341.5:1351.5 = 8.32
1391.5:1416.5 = 8.141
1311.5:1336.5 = 8.489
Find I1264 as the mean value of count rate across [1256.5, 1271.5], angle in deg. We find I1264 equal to 8.57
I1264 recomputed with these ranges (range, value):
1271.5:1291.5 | 6.61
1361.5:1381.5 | 7.88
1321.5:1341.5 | 8.37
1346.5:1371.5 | 8.11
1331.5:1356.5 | 8.27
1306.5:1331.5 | 8.51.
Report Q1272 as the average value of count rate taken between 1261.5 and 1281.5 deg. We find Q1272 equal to 7.97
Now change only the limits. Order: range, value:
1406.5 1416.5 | 8.05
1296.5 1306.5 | 8.54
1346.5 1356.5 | 8.22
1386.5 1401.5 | 7.68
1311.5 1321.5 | 8.43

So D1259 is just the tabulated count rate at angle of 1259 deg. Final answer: 8.528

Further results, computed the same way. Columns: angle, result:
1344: 8.119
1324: 8.209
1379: 7.893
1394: 8.141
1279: 6.352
